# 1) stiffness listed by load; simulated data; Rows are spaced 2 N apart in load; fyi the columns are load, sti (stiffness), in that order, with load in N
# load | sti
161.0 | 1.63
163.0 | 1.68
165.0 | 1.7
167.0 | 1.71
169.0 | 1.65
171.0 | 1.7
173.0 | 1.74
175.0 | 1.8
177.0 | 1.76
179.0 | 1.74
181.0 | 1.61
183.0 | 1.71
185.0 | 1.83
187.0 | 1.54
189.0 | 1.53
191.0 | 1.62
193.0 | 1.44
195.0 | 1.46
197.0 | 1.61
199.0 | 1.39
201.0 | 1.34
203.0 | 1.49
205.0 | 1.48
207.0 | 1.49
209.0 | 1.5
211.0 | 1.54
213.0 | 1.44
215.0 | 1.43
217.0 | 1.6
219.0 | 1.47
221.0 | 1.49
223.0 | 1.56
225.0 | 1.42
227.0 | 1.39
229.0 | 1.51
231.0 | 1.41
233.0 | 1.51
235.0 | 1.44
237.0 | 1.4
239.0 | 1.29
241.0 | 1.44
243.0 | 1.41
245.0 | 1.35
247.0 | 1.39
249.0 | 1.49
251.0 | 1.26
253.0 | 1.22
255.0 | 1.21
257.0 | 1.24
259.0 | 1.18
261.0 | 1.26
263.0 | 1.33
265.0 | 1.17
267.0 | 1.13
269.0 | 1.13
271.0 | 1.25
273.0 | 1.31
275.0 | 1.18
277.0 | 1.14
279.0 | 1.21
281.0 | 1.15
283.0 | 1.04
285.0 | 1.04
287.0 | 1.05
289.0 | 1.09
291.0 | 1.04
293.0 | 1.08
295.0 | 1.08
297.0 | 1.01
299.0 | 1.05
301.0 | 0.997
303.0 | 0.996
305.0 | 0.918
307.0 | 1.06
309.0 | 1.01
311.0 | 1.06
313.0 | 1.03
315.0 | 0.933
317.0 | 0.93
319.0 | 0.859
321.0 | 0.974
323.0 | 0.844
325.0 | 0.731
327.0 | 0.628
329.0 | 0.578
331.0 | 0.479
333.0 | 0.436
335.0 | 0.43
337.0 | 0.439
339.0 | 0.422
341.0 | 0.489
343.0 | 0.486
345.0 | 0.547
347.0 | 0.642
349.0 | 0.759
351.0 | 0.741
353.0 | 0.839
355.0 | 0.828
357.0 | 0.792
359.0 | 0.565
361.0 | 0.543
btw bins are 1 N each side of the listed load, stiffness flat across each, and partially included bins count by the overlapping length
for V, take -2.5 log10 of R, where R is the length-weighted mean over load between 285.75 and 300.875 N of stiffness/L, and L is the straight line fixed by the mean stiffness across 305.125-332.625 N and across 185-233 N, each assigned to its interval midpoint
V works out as -0.06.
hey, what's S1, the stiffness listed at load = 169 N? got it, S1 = 1.65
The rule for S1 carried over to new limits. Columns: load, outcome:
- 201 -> 1.34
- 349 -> 0.759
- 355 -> 0.828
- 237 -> 1.4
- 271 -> 1.25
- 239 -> 1.29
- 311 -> 1.06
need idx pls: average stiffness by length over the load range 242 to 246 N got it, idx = 1.38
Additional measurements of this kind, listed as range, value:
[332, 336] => 0.433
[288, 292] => 1.06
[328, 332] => 0.528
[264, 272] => 1.17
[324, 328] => 0.679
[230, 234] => 1.46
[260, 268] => 1.22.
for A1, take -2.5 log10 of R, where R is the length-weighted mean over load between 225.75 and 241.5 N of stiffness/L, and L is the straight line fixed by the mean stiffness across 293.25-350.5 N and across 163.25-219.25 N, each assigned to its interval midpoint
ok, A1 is -0.08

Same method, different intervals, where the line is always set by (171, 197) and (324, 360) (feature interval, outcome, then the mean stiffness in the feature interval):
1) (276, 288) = -0.11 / 1.1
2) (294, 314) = -0.20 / 1.02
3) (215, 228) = -0.06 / 1.48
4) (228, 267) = -0.09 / 1.34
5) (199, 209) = 0.05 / 1.45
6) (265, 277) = -0.12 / 1.19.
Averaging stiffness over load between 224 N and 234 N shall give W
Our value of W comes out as 1.45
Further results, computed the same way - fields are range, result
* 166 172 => 1.69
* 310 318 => 0.988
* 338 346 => 0.486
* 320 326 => 0.85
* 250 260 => 1.22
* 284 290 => 1.06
